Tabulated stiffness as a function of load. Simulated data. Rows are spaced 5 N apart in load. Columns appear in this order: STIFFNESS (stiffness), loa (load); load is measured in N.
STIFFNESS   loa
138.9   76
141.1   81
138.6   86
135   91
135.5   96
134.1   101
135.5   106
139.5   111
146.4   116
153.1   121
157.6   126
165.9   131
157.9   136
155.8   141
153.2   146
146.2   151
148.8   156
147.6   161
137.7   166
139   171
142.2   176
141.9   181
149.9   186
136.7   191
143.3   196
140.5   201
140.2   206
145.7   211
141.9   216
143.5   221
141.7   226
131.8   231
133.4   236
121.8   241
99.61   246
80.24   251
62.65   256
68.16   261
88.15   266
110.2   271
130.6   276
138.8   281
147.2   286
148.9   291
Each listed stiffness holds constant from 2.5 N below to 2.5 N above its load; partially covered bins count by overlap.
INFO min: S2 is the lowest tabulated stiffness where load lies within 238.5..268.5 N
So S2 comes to 62.65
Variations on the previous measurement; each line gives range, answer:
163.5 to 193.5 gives 136.7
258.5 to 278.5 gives 68.16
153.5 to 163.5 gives 147.6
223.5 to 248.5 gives 99.61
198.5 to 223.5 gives 140.2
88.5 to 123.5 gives 134.1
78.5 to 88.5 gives 138.6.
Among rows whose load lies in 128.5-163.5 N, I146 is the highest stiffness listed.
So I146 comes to 165.9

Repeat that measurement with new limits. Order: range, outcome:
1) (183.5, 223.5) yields 149.9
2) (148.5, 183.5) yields 148.8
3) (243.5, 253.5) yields 99.61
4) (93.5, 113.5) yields 139.5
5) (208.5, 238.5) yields 145.7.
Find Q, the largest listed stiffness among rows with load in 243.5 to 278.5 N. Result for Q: 130.6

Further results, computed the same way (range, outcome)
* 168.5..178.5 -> 142.2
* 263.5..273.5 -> 110.2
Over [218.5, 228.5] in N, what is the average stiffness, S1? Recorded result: 143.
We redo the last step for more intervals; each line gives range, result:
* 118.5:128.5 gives 155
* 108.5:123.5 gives 146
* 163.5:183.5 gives 140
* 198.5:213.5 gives 142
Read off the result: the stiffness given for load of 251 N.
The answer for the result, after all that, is 80.24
